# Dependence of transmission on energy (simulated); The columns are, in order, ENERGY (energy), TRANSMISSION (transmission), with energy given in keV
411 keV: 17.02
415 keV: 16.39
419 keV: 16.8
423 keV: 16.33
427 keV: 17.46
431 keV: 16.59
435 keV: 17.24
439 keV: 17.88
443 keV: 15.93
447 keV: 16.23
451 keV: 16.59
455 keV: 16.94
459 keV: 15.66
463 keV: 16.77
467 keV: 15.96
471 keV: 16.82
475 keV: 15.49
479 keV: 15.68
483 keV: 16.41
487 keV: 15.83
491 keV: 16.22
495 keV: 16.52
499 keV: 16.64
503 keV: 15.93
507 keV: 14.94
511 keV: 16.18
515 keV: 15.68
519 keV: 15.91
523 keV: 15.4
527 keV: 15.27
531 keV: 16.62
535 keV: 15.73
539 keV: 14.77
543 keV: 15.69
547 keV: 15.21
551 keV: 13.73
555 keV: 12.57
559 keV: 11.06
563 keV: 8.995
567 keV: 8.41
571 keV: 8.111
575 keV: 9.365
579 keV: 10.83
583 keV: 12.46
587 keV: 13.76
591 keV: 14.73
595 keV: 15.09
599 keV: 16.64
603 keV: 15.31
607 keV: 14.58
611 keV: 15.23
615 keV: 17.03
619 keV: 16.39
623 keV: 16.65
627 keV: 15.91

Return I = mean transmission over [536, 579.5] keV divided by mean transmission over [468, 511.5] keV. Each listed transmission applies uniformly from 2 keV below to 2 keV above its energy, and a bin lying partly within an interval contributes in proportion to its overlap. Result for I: 0.7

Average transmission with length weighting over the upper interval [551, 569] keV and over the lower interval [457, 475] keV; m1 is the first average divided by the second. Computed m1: 0.7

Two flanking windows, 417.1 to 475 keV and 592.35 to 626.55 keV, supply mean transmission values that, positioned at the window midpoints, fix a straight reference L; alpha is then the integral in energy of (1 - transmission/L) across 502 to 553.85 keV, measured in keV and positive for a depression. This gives 2.6 keV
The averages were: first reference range 16.6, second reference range 15.8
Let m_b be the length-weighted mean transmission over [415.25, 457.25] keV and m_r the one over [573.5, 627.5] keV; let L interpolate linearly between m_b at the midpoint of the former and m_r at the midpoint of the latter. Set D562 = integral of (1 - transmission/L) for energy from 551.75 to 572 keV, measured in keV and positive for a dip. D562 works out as 6.64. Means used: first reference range 16.8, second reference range 14.6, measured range 10.2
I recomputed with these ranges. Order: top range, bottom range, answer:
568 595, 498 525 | 0.74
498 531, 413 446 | 0.94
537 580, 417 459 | 0.70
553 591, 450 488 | 0.67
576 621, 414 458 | 0.87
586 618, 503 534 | 0.98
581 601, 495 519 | 0.91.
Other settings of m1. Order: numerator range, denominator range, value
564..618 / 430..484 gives 0.80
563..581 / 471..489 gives 0.57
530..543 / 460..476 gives 0.96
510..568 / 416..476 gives 0.85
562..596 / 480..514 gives 0.70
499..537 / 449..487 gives 0.97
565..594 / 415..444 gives 0.67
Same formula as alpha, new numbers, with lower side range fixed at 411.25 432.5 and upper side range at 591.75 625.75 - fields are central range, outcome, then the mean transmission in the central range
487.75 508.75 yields 0.4 keV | 16.1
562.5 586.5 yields 9.0 keV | 9.99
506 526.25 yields 0.8 keV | 15.6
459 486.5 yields 0.6 keV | 16.1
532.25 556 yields 2.0 keV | 14.8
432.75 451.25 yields -0.2 keV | 16.8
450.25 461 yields 0.1 keV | 16.4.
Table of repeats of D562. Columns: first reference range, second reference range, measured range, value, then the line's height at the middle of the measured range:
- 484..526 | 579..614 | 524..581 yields 9.78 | 15.2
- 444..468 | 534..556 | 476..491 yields -0.14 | 15.8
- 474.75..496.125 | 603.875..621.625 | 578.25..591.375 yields 2.43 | 15.9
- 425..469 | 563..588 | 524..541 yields -4.38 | 12.4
